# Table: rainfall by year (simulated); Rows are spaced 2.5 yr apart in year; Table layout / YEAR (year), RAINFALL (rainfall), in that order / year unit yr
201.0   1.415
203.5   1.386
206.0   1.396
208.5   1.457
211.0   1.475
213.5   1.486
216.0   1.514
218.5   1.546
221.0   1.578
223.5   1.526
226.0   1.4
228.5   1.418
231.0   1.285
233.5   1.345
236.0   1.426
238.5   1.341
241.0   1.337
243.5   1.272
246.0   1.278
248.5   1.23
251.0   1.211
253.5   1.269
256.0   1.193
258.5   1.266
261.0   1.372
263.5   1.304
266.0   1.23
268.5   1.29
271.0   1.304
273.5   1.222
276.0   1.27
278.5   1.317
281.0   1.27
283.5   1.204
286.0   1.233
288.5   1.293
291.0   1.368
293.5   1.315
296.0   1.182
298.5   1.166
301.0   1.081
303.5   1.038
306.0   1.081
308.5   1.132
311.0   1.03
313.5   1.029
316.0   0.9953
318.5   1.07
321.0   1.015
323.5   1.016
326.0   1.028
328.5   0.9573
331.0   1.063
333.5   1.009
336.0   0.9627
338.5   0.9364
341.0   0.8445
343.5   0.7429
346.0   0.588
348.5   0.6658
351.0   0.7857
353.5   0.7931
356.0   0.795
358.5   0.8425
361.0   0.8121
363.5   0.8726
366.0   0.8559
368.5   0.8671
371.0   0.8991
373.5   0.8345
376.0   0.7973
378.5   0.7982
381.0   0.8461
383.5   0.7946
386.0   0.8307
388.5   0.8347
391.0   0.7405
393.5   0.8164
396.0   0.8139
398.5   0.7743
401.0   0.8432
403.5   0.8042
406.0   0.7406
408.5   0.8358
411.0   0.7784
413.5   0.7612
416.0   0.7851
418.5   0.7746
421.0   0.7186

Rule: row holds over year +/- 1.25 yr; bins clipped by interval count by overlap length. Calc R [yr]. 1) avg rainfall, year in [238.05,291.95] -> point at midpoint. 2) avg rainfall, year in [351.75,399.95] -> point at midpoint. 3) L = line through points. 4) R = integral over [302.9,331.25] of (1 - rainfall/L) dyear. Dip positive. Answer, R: 0.7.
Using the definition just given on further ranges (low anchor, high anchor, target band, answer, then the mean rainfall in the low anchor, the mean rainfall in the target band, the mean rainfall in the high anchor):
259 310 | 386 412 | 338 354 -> 3.9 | 1.23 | 0.756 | 0.8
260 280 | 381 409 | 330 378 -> 6.1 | 1.29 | 0.839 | 0.804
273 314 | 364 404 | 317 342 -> 1.3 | 1.19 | 0.992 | 0.823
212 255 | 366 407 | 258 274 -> -0.4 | 1.38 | 1.29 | 0.816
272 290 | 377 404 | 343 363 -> 4.2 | 1.26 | 0.758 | 0.809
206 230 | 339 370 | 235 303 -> -2.6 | 1.48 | 1.27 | 0.793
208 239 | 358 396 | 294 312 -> 0.3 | 1.45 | 1.11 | 0.829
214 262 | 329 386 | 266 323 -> -3.2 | 1.36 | 1.18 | 0.838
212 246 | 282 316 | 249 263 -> 0.6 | 1.42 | 1.26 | 1.16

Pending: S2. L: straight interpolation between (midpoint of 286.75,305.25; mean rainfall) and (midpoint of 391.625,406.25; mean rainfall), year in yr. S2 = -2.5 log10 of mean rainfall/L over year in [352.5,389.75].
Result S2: 0.09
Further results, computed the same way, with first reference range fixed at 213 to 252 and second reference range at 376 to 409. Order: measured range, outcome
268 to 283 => -0.04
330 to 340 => 0.03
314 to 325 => 0.05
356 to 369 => 0.09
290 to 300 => -0.08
